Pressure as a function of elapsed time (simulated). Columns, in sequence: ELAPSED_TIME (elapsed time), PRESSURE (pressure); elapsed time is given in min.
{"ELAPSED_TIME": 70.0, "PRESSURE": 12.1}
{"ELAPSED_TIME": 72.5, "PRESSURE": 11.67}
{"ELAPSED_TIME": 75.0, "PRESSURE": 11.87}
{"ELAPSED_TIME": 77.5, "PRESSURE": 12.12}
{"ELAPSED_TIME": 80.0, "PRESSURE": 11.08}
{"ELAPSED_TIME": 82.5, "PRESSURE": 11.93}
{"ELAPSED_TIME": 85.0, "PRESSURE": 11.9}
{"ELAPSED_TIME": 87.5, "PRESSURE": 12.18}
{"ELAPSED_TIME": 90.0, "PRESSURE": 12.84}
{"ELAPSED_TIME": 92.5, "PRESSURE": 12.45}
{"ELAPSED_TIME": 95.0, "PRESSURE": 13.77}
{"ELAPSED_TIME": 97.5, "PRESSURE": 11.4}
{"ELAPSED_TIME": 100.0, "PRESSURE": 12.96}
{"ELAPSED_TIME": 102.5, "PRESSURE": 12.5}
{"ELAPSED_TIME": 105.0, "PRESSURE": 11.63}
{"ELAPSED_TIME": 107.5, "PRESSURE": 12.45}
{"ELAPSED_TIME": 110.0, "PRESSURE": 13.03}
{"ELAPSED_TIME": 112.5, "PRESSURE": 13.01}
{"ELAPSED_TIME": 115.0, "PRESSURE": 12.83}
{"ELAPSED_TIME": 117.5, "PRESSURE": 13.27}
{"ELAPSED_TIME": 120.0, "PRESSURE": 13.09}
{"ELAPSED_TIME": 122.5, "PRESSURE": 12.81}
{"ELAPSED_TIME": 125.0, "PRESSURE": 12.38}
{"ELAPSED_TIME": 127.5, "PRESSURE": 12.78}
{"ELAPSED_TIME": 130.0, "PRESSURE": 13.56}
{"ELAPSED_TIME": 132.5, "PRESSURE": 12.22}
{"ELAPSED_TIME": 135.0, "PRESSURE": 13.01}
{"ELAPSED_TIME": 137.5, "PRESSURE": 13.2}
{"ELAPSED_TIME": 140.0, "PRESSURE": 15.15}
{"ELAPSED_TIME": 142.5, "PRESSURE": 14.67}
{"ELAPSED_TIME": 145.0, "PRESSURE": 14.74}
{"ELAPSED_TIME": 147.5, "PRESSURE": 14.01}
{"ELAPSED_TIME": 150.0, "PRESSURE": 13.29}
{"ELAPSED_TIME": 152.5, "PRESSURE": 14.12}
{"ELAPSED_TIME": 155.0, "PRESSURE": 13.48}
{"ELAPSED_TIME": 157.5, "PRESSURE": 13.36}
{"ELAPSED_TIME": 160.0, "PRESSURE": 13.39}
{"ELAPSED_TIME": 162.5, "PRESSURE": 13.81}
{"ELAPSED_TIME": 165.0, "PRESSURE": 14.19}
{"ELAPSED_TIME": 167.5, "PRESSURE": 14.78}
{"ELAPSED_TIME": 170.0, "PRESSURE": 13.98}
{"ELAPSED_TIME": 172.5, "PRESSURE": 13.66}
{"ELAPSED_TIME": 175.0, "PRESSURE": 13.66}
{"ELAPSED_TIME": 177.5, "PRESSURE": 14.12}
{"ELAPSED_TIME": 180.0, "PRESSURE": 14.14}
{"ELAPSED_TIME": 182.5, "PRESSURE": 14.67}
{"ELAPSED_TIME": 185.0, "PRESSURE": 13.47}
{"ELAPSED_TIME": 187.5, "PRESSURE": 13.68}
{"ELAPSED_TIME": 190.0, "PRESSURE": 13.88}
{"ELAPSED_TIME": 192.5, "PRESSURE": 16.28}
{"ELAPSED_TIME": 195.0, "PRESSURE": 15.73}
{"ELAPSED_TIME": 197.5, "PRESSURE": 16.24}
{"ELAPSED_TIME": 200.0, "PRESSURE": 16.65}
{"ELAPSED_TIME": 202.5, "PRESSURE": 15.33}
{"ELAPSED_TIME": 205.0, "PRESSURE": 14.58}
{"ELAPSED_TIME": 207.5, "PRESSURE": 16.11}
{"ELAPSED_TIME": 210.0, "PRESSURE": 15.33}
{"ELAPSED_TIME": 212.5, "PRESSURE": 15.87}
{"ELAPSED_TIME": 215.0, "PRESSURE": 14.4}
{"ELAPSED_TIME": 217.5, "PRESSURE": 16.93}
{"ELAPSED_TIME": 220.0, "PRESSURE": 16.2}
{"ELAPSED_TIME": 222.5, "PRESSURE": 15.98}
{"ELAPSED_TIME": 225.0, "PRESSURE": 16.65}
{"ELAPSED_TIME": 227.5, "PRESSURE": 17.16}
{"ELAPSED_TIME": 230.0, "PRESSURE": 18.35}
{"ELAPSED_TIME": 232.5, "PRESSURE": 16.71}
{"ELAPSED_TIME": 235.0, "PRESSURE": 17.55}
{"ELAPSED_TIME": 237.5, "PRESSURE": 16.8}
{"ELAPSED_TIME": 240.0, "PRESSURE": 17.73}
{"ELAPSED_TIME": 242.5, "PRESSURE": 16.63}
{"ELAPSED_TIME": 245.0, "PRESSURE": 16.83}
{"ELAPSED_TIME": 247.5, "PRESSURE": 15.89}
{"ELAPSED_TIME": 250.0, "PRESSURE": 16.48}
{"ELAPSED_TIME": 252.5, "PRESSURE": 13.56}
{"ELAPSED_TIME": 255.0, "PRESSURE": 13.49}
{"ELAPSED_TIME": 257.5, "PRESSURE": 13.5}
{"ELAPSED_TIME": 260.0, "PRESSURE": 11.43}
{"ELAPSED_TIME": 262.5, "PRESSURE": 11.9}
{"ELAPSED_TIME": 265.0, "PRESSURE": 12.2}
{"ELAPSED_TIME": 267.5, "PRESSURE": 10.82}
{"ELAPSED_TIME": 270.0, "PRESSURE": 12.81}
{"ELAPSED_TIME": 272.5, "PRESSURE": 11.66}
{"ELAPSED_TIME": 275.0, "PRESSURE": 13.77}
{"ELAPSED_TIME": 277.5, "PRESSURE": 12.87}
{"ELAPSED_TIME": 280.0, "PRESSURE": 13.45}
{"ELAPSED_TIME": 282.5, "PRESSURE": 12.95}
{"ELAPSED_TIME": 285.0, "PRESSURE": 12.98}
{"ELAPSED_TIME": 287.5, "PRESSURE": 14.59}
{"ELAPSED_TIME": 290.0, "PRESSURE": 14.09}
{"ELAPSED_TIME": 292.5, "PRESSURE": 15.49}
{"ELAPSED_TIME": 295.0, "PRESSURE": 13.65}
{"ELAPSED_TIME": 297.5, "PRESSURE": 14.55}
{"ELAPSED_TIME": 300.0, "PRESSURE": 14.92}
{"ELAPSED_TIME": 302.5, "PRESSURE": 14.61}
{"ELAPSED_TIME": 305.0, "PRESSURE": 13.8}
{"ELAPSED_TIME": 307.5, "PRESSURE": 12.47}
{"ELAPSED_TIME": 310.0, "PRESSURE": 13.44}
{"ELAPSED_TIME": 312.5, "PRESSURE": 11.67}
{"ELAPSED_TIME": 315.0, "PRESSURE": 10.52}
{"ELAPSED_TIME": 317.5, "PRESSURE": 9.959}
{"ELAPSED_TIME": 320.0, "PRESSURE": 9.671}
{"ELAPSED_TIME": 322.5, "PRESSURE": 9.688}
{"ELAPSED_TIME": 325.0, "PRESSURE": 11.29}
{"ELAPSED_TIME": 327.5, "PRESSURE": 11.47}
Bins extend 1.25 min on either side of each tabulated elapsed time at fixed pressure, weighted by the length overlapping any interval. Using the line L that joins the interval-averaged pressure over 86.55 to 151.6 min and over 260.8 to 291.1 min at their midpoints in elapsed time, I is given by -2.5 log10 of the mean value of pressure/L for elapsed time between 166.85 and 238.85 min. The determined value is -0.20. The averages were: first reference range 13.1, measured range 15.5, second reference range 12.8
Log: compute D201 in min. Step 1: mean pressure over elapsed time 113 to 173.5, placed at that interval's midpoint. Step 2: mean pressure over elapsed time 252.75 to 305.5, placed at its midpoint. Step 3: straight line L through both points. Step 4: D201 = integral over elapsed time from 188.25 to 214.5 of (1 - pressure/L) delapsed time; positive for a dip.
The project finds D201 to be -4.0 min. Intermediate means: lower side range 13.6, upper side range 13.3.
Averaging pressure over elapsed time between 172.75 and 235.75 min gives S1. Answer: 15.5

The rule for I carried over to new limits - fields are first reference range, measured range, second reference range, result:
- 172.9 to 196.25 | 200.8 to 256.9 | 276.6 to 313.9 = -0.143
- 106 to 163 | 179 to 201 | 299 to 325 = -0.158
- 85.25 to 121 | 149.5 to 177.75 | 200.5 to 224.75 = 0.040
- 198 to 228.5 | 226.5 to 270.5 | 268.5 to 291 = -0.035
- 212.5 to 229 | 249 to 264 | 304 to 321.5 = 0.088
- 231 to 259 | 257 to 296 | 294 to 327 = 0.089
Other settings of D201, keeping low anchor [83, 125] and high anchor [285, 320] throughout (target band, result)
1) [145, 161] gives -1.2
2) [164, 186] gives -2.1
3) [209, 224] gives -3.3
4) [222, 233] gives -3.4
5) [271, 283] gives 0.2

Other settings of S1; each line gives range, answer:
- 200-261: 15.8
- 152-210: 14.5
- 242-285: 13.5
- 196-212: 15.7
